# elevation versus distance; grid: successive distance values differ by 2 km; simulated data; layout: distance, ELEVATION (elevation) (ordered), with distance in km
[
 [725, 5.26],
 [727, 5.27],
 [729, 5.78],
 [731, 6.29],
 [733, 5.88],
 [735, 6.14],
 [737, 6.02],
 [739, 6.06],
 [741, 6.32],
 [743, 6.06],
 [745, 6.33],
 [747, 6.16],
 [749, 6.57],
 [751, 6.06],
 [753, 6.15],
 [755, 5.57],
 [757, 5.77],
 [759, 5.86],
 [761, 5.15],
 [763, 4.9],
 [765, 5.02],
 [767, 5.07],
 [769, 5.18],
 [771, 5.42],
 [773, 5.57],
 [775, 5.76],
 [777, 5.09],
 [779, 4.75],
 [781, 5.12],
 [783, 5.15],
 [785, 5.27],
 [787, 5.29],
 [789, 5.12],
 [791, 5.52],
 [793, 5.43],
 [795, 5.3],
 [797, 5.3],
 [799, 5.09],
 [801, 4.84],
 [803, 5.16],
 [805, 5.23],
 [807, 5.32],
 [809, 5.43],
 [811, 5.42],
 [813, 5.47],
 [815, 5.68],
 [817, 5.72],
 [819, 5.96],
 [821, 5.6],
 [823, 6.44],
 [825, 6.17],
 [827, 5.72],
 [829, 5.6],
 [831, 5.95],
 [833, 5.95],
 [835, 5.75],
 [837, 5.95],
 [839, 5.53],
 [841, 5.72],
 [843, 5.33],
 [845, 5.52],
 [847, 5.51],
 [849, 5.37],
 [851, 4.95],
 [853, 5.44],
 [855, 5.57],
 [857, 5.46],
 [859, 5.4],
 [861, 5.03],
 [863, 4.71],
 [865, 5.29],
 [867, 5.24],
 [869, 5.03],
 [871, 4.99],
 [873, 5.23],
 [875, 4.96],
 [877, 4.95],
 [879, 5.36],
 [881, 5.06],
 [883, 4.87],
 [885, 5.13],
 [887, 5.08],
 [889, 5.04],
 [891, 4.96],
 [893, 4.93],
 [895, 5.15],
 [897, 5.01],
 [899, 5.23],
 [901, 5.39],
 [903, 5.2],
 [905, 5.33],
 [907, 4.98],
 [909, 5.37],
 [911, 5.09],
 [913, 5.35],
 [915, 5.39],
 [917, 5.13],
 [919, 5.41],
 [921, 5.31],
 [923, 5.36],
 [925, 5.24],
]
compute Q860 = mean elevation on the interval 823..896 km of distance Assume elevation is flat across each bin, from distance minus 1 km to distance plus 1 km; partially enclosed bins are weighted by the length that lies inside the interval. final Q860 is 5.35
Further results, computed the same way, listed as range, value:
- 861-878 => 5.05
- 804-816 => 5.42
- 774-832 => 5.44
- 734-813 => 5.51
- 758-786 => 5.24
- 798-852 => 5.57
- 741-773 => 5.7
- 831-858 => 5.56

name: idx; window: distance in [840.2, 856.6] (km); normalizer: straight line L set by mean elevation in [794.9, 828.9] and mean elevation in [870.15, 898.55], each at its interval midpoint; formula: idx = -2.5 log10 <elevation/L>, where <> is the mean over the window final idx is -0.03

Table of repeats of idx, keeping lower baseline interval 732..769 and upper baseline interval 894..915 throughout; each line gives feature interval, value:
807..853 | -0.029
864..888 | 0.048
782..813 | 0.074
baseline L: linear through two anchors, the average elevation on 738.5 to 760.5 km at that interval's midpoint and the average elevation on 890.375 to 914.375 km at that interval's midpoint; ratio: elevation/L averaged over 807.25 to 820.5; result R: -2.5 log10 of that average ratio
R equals 0.02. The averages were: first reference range 6.06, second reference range 5.17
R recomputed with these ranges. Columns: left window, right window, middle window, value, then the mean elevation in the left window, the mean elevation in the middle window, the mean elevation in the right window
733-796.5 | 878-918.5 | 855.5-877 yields 0.026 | 5.59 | 5.14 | 5.16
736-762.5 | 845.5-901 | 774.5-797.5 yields 0.097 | 5.99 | 5.25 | 5.15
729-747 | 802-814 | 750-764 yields 0.051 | 6.12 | 5.64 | 5.34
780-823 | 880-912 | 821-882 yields -0.041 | 5.38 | 5.44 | 5.11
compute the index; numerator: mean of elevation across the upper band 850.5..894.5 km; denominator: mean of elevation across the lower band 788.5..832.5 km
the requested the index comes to 0.9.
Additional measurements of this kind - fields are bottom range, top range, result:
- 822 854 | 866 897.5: 0.89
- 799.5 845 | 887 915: 0.92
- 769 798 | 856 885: 0.97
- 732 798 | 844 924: 0.93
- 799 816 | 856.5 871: 0.97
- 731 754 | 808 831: 0.93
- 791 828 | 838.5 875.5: 0.96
